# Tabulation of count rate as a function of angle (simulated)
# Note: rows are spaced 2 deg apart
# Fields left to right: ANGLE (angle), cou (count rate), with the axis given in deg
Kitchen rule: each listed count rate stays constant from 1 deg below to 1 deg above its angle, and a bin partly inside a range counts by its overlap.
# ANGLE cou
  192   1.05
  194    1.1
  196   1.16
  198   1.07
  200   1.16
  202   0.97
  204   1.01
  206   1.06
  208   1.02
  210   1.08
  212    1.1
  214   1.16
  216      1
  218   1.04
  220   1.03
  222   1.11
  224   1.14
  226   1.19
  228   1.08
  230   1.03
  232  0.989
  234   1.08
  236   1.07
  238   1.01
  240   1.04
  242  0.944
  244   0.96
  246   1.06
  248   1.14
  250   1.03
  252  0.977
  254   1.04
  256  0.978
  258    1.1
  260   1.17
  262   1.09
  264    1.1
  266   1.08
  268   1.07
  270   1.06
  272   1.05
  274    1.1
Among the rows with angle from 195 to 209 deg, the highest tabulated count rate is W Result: 1.16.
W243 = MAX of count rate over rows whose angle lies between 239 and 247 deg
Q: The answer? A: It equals 1.06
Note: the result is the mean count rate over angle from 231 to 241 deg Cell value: 1.04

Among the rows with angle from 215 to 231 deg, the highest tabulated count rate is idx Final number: 1.19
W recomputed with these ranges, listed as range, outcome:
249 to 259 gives 1.1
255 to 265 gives 1.17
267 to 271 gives 1.07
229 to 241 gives 1.08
